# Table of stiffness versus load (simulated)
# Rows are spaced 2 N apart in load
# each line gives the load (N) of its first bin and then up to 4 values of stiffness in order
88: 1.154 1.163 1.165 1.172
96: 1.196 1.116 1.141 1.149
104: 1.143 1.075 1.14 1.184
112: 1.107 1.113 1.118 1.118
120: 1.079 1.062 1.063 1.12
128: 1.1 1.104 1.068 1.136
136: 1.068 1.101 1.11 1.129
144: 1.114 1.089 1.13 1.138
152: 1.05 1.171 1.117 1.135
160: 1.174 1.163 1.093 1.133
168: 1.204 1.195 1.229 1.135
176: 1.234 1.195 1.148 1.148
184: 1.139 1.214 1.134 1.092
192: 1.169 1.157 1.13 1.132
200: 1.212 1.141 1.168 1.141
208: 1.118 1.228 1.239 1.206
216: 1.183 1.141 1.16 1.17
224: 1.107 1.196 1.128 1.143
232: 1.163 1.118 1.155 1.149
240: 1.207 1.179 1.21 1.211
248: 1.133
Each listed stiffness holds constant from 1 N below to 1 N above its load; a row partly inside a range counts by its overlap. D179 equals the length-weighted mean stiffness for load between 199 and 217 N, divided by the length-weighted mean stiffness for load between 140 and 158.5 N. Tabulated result 1.1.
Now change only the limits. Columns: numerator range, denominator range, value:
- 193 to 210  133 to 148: 1.04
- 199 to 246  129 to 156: 1.05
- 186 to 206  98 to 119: 1.02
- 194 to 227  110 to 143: 1.06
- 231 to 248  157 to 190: 1.01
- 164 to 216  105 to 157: 1.05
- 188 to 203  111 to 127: 1.04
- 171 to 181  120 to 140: 1.09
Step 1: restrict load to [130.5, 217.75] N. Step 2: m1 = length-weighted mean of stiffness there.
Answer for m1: 1.15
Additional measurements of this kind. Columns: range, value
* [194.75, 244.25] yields 1.16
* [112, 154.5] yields 1.1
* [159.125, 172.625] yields 1.17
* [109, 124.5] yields 1.11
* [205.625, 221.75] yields 1.18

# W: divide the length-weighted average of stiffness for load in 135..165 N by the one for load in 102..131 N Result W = 1.01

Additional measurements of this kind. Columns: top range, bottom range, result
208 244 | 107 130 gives 1.05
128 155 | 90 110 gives 0.97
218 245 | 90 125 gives 1.03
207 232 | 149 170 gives 1.02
